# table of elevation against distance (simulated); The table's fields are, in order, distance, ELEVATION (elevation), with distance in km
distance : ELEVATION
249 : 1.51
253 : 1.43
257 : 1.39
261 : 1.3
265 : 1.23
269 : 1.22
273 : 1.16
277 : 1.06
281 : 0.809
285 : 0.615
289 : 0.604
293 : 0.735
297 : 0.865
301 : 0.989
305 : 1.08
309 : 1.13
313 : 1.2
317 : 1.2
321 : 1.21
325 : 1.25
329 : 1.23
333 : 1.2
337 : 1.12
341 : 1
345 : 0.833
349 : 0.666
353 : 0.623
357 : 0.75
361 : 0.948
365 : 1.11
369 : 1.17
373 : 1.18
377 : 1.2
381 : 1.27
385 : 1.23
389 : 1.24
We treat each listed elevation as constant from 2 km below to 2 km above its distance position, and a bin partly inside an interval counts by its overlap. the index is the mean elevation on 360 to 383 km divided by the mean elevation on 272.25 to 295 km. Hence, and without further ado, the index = 1.42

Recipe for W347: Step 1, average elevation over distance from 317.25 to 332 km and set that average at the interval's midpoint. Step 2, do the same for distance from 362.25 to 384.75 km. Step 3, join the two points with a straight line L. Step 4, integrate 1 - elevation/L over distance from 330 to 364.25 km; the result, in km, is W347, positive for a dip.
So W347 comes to 8.4 km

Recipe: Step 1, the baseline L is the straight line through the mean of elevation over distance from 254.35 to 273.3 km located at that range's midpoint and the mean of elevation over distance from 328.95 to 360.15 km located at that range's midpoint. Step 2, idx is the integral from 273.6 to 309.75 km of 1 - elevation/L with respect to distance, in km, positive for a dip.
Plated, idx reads 8.4 km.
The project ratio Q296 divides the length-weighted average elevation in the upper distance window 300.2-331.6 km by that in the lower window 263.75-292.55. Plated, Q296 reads 1.25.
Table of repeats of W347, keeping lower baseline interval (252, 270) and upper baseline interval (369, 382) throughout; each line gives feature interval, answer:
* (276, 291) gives 6.26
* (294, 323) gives 4.20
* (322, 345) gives 2.06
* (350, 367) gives 5.21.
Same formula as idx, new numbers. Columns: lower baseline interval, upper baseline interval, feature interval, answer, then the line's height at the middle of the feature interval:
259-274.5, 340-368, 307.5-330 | -4.49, 1.01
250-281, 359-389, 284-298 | 5.96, 1.22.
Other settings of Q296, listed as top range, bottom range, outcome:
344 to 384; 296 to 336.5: 0.86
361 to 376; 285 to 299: 1.57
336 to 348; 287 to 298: 1.31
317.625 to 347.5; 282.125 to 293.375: 1.71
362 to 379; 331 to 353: 1.24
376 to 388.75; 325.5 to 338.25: 1.04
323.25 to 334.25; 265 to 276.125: 1.04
